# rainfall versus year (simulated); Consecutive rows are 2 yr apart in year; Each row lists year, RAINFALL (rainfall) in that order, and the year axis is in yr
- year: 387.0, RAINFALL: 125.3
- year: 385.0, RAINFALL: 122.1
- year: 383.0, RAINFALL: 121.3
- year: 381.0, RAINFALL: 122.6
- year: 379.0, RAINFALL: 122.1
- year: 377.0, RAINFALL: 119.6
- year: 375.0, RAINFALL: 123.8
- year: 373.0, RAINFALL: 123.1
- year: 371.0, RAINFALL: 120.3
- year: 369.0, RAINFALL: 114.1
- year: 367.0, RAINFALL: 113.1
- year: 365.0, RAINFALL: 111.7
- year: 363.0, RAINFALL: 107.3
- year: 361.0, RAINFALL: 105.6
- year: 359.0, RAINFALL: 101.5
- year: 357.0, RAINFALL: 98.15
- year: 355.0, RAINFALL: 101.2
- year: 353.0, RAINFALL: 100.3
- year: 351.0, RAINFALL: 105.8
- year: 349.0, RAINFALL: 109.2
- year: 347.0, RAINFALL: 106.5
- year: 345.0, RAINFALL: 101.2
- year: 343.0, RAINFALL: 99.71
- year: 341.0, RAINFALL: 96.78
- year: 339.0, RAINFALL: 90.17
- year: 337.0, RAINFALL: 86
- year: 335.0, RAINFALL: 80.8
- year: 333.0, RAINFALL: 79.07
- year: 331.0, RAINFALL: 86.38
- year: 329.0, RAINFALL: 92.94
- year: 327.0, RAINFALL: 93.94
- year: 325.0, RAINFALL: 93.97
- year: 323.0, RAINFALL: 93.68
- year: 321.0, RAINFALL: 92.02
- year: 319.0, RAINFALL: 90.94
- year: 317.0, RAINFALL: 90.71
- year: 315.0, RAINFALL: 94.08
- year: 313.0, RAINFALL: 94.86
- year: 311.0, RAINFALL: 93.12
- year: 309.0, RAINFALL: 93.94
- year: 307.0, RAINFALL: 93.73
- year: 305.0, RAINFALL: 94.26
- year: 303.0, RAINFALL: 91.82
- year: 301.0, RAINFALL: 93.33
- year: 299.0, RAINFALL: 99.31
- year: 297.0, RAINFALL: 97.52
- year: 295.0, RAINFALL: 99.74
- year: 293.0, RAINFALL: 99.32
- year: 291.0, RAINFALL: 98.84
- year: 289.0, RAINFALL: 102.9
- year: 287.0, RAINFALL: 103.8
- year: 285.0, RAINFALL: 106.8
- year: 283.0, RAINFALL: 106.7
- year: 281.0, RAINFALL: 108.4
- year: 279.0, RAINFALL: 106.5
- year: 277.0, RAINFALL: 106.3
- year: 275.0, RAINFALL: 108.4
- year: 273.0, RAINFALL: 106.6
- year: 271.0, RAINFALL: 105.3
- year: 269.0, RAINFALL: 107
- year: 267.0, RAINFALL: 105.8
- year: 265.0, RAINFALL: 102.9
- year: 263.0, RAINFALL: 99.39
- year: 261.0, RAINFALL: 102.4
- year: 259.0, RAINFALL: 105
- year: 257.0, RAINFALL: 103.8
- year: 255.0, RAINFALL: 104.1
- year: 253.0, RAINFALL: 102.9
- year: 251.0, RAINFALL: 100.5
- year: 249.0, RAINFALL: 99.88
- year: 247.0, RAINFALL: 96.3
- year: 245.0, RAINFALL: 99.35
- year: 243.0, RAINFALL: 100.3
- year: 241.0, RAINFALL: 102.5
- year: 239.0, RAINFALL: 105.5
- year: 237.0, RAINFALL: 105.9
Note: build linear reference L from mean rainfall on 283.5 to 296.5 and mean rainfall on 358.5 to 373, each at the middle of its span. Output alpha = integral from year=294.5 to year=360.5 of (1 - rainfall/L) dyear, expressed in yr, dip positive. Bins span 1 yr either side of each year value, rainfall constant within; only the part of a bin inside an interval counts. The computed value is 7.21 yr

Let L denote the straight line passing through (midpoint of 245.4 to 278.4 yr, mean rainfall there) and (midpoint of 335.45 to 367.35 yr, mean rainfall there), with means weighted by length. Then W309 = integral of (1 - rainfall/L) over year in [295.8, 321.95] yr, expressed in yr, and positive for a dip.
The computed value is 2.2 yr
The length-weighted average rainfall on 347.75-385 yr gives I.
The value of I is 112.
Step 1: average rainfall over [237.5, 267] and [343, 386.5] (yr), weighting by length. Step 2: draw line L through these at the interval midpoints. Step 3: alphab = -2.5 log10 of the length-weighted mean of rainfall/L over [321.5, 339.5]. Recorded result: 0.223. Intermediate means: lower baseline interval 102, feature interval 88.6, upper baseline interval 112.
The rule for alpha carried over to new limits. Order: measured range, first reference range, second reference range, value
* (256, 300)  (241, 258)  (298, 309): -2.8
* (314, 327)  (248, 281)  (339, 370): 1.5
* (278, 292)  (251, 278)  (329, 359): -0.4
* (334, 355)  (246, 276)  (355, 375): 2.2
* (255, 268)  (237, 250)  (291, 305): -0.5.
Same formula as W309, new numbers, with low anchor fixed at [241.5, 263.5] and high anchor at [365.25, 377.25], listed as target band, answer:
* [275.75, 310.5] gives 2.3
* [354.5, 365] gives 1.2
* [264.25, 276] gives -0.2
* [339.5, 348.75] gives 1.1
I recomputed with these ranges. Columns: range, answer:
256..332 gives 99.1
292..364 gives 95.8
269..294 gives 105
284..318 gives 96.9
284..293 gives 103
